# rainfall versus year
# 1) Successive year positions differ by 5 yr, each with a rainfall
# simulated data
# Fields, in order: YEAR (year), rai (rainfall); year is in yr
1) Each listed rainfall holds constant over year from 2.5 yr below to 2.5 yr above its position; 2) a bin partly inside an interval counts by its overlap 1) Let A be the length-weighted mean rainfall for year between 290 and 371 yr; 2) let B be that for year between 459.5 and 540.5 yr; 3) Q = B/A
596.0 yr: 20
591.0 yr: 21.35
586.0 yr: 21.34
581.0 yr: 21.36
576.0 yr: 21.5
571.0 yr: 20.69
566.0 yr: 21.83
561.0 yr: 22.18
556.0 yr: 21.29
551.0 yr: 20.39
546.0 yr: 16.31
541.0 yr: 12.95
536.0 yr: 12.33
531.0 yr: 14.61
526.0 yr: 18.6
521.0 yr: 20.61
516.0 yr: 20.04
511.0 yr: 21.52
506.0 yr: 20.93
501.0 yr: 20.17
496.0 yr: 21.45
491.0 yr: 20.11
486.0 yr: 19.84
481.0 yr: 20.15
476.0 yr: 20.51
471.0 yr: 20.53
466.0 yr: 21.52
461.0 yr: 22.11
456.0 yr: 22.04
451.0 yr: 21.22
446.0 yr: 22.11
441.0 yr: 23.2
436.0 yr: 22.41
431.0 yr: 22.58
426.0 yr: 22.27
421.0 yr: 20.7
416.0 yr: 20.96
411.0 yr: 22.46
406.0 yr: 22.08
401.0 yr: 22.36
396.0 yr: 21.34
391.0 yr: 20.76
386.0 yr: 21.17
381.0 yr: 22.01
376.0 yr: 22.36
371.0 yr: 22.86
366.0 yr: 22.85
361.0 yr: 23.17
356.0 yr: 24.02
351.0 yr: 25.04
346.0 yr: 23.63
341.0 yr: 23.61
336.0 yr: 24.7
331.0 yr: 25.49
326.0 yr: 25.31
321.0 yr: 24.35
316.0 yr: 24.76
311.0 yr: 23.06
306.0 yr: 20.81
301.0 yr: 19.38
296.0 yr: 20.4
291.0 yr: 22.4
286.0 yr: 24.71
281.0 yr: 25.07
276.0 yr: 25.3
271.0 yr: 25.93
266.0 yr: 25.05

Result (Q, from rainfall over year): 0.84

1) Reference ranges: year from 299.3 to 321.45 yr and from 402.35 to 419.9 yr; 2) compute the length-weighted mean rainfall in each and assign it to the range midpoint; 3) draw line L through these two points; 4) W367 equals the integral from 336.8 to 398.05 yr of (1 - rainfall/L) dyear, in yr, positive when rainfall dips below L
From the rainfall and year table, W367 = -2.1 yr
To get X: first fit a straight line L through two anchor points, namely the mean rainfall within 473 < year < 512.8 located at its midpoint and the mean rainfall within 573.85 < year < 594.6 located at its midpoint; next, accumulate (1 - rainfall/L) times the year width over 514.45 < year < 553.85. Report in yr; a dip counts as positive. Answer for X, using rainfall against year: 7.5 yr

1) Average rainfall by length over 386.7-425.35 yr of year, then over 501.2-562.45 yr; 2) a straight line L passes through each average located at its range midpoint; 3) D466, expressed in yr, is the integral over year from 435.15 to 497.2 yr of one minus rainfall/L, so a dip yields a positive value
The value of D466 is -3.73 yr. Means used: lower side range 21.5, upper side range 18.5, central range 21.3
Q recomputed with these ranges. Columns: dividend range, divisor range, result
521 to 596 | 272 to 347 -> 0.81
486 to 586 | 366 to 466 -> 0.89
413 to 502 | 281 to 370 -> 0.91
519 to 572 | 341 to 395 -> 0.80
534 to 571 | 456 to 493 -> 0.89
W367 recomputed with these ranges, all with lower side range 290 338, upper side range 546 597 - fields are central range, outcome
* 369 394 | 0.8 yr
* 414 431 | 0.5 yr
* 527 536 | 2.8 yr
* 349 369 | -0.9 yr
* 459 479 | 0.6 yr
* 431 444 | -0.4 yr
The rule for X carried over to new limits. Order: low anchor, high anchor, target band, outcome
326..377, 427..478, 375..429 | 2.8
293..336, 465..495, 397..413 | -0.4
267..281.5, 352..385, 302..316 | 1.3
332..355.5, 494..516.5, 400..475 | 1.5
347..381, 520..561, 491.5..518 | -3.2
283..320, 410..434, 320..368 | -4.5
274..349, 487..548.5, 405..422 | -0.5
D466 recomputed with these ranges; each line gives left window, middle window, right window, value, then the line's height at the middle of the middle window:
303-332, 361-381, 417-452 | 0.3 yr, 23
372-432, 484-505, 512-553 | -2.3 yr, 18.5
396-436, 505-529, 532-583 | -0.5 yr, 19.8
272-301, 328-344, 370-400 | -1.5 yr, 22.5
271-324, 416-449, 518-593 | -1.6 yr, 21.1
